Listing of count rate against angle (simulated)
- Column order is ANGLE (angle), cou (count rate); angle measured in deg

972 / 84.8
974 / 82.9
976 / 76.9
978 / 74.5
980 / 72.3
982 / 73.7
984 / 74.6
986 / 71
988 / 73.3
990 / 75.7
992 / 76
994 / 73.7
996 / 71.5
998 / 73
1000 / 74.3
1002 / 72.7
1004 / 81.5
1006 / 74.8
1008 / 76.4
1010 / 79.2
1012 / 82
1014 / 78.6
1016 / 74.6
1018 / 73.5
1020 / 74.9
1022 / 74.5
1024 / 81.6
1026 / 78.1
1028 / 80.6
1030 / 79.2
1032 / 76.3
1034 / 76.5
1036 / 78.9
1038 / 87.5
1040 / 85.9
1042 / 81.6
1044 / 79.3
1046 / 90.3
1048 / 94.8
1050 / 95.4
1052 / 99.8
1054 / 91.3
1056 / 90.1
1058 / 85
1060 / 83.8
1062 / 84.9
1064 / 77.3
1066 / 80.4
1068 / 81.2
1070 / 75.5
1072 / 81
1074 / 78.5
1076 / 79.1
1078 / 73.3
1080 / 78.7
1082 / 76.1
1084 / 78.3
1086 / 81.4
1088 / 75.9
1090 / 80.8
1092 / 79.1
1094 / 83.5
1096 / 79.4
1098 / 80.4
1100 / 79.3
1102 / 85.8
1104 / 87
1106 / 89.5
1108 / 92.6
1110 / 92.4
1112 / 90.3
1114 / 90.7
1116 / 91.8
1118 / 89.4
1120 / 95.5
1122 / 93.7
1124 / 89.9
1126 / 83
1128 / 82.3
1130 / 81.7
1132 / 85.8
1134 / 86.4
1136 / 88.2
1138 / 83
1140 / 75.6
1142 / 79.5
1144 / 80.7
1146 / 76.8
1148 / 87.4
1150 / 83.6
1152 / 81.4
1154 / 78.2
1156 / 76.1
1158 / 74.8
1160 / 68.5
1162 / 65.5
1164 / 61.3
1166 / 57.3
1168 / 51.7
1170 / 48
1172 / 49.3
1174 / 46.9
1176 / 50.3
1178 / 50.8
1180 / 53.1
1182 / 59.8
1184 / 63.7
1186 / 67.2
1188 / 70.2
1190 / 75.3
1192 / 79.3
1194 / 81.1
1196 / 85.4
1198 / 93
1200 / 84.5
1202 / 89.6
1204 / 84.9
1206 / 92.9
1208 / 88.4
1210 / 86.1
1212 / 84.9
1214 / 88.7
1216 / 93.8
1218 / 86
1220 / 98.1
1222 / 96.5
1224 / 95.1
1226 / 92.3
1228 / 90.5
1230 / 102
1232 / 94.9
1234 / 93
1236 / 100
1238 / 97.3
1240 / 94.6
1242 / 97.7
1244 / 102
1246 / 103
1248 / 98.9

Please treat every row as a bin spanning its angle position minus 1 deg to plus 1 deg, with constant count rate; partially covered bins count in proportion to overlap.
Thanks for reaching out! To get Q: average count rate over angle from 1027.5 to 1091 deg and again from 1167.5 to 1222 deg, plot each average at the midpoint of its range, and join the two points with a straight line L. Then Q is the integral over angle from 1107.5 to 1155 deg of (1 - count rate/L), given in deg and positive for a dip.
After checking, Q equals -4.4 deg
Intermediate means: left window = 82.5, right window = 74.8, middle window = 85.8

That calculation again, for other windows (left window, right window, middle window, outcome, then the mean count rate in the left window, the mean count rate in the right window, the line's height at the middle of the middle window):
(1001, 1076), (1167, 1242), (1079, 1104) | 0.3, 81.5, 80.2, 81.1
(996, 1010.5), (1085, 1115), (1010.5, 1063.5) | -2.8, 75.6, 84.5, 78.7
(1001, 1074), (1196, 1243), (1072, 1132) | 0.9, 81.6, 92.2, 85.4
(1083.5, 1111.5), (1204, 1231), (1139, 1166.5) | 3.8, 83.5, 91.7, 87.2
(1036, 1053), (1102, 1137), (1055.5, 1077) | 1.8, 88.7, 88.7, 88.7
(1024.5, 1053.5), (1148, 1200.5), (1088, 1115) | -2.9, 84.6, 67.8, 76.8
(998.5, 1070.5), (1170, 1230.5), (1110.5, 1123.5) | -1.9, 81.4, 78.6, 80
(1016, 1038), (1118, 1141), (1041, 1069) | -2.4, 77.7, 86.1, 80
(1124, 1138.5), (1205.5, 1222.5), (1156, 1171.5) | 4.5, 84.8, 90.4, 87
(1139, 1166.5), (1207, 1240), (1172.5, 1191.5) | 5.2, 75.1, 93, 82.5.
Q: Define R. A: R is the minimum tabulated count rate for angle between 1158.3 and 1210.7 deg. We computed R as 46.9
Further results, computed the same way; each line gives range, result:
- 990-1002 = 71.5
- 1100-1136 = 79.3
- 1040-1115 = 73.3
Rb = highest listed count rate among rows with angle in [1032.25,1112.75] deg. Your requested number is 99.8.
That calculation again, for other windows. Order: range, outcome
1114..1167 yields 95.5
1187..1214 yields 93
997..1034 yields 82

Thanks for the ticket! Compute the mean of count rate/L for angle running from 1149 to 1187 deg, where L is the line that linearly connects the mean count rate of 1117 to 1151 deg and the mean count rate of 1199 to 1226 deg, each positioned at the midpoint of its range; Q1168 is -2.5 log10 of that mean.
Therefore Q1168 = 0.36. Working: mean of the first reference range 84.9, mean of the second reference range 90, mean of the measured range 62.5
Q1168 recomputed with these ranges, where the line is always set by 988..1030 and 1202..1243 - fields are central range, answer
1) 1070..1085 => 0.05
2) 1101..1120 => -0.08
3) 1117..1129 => -0.05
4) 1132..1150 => 0.05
